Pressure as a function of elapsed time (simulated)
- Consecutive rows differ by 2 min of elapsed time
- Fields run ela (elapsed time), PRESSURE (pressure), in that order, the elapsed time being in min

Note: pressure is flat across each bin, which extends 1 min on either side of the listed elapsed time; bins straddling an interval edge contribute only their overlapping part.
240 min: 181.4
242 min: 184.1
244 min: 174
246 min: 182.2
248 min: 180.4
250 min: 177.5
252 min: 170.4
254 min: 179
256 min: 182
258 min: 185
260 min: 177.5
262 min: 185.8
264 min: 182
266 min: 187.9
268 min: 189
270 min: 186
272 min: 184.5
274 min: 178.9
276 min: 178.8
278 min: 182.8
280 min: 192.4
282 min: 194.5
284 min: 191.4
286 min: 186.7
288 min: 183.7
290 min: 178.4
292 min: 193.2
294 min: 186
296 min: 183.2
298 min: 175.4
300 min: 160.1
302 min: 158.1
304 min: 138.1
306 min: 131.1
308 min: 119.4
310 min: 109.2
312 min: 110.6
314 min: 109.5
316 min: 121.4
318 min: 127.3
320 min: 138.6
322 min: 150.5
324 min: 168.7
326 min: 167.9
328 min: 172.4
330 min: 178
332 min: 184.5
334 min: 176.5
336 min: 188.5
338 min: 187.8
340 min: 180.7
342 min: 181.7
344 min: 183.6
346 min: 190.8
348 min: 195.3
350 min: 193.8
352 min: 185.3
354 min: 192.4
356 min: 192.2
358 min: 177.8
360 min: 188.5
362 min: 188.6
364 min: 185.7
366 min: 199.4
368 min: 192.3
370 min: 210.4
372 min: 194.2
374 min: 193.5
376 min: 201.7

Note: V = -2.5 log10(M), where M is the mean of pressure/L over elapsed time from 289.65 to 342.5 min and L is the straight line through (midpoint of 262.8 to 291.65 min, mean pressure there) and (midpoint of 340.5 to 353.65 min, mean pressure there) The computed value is 0.18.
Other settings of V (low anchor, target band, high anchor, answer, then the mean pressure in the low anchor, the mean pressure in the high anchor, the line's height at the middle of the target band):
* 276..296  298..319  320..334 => 0.330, 187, 169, 177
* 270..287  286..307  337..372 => 0.107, 186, 190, 187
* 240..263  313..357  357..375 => 0.108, 180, 192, 189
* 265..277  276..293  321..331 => -0.043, 184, 168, 180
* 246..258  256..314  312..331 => -0.045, 179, 146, 163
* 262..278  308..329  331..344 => 0.319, 184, 183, 183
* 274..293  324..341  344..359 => 0.057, 186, 189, 188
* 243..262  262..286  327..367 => -0.033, 179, 186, 181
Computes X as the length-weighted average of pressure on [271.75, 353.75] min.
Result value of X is 168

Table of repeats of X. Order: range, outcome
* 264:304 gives 182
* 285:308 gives 168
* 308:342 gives 154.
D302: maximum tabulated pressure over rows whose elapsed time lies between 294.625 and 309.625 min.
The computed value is 183.2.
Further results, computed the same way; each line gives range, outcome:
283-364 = 195.3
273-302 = 194.5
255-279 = 189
